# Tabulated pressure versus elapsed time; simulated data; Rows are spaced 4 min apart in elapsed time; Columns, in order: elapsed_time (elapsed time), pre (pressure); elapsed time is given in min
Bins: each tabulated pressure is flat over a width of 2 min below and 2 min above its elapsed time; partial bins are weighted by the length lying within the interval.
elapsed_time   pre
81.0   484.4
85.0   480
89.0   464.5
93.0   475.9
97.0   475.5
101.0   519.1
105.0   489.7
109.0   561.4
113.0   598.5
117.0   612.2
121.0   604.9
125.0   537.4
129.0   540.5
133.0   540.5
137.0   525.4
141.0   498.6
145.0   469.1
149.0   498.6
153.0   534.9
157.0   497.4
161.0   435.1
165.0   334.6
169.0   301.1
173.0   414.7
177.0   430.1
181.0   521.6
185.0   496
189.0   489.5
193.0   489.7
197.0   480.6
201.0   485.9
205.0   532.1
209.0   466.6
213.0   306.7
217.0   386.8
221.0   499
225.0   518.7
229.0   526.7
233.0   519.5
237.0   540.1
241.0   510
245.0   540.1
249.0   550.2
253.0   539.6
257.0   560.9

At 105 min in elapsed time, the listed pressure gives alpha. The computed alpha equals 489.7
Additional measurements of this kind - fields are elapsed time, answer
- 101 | 519.1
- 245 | 540.1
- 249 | 550.2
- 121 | 604.9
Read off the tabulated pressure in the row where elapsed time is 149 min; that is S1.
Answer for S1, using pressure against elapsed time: 498.6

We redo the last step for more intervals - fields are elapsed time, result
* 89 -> 464.5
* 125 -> 537.4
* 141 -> 498.6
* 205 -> 532.1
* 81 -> 484.4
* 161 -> 435.1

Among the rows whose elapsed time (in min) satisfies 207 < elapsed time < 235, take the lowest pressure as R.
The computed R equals 306.7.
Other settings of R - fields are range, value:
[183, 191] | 489.5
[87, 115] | 464.5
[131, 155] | 469.1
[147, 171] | 301.1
